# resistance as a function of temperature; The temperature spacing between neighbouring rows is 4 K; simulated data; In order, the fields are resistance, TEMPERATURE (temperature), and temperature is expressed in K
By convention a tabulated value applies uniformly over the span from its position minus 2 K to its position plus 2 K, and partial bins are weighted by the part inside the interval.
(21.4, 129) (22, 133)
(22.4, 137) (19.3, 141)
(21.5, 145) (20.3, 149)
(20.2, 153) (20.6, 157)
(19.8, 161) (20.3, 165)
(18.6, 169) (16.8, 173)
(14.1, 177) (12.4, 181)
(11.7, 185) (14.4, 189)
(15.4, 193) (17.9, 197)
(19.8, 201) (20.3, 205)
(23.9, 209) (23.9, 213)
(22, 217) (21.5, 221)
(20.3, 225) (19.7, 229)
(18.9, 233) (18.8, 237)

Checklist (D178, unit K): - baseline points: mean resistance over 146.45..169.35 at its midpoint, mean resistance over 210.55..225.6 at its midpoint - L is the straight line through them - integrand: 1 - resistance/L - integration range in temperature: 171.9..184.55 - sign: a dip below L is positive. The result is 4.17 K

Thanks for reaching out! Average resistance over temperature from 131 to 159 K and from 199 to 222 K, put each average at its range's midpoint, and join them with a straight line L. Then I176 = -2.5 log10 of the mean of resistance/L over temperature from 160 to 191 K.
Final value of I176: 0.32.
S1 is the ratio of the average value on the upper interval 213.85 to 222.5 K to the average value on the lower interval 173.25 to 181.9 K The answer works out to 1.6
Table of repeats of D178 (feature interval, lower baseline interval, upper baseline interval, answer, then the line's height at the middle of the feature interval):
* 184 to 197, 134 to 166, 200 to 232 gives 4.0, 21.1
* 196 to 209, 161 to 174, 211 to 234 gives 0.1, 20.3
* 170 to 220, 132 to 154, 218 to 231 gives 7.0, 20.7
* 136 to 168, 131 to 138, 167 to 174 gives -0.7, 20.1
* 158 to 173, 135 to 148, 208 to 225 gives 1.5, 21.5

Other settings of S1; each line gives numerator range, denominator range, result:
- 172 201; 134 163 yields 0.72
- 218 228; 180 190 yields 1.64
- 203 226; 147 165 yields 1.09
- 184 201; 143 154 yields 0.75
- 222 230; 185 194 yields 1.43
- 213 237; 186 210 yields 1.14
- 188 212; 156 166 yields 0.94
